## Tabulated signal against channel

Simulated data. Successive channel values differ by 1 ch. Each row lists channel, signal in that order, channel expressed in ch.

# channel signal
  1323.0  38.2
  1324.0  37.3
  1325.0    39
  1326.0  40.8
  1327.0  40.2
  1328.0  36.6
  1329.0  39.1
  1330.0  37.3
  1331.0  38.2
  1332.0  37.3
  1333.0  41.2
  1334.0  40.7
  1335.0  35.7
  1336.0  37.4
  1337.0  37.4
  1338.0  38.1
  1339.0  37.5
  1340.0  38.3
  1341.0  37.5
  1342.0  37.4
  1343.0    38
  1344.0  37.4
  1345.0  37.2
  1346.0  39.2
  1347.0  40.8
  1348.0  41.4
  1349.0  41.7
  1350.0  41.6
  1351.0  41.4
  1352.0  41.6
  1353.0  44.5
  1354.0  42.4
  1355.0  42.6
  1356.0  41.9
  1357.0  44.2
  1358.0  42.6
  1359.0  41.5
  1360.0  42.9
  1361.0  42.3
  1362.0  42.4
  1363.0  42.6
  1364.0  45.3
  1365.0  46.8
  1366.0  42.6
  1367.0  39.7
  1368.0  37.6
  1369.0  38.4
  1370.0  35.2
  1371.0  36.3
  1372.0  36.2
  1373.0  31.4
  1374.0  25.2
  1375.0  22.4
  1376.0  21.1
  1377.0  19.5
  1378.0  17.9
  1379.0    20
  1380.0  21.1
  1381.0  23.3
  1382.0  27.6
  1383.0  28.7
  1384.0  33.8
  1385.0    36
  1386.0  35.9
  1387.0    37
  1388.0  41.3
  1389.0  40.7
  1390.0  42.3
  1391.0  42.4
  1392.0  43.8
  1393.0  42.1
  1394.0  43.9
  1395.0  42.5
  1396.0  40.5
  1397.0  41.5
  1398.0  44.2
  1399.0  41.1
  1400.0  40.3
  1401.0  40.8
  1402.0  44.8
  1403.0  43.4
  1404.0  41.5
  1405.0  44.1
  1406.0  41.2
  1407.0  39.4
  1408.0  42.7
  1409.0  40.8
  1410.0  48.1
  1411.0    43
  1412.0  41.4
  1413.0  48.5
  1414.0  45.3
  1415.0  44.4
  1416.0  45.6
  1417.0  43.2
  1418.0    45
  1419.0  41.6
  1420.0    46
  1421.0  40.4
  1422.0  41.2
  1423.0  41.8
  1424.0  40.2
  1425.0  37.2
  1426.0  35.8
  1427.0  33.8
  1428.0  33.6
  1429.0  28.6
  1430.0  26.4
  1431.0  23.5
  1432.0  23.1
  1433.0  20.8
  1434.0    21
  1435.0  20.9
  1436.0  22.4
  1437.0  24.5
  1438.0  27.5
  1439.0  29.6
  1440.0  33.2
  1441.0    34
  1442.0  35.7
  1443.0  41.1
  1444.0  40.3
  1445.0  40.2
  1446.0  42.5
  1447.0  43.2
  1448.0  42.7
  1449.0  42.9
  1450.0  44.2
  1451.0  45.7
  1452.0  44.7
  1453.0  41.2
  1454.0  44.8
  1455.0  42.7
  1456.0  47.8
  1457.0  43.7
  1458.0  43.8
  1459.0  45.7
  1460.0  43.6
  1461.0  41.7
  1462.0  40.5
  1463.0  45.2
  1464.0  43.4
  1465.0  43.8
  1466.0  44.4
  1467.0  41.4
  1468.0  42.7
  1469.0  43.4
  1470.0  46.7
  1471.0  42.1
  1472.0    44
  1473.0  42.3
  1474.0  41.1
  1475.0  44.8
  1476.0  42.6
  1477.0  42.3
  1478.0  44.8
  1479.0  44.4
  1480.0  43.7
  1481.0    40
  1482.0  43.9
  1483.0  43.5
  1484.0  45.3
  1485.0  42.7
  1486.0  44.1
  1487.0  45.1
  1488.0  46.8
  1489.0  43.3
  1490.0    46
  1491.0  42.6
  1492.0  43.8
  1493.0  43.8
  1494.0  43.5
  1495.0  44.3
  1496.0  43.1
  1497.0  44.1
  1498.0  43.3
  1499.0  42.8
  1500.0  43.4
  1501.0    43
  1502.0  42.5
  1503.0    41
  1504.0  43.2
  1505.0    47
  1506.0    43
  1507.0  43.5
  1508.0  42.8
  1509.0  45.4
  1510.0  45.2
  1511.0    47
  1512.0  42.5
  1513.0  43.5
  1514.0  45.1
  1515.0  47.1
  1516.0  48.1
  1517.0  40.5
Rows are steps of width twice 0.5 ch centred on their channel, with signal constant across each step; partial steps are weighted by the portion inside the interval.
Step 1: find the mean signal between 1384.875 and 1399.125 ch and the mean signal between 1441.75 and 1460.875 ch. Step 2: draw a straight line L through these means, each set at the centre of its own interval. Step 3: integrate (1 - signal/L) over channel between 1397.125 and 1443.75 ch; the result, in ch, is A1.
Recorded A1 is 5.2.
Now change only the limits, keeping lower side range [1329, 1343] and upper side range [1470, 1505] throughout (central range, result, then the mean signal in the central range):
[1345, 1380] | 1.6 ch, 37.2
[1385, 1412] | -1.0 ch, 41.8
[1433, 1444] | 3.3 ch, 29.1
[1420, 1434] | 2.9 ch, 32.9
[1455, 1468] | -0.3 ch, 43.7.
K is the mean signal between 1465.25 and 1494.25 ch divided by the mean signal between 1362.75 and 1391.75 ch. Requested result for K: 1.3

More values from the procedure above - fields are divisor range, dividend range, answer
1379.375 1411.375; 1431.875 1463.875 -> 0.96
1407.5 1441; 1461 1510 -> 1.22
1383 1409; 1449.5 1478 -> 1.07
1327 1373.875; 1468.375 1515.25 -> 1.10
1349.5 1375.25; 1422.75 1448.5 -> 0.81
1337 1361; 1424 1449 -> 0.79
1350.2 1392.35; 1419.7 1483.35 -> 1.07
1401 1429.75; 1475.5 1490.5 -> 1.06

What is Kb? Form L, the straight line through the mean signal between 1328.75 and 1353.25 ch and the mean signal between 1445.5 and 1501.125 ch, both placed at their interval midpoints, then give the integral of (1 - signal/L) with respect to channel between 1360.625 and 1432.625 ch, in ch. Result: 6.0 ch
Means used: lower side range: 39.1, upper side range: 43.6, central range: 37.6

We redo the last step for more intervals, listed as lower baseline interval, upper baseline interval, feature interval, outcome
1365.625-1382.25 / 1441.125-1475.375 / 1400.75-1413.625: -3.2 ch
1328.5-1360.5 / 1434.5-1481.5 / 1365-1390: 5.2 ch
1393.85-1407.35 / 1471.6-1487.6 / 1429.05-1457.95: 5.0 ch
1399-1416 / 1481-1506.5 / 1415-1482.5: 6.5 ch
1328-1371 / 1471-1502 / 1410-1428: 0.0 ch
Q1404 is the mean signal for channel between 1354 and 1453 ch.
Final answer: 37.4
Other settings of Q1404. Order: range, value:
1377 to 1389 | 29.4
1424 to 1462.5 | 36.2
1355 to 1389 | 34.8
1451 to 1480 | 43.6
